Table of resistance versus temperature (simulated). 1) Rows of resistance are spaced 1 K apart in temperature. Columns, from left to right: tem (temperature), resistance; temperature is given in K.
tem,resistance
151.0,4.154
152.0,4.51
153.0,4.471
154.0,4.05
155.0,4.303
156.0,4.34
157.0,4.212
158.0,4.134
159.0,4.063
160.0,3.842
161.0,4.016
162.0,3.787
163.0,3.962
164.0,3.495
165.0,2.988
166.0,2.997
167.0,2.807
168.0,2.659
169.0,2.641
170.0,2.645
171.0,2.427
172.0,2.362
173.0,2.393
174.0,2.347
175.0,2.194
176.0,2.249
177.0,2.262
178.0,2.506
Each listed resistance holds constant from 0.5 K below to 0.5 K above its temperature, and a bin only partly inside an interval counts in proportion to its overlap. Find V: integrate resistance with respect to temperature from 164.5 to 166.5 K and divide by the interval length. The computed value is 2.99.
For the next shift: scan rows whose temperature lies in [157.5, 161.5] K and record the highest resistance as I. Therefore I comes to 4.134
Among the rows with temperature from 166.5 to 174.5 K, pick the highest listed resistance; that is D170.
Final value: 2.807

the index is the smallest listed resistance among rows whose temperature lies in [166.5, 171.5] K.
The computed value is 2.427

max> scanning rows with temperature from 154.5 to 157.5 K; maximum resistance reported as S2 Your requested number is 4.34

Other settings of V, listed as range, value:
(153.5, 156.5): 4.23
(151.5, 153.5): 4.49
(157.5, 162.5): 3.97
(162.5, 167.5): 3.25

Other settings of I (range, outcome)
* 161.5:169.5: 3.962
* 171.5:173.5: 2.393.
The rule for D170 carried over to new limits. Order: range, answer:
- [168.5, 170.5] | 2.645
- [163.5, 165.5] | 3.495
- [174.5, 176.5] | 2.249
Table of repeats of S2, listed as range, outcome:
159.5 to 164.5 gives 4.016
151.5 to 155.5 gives 4.51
